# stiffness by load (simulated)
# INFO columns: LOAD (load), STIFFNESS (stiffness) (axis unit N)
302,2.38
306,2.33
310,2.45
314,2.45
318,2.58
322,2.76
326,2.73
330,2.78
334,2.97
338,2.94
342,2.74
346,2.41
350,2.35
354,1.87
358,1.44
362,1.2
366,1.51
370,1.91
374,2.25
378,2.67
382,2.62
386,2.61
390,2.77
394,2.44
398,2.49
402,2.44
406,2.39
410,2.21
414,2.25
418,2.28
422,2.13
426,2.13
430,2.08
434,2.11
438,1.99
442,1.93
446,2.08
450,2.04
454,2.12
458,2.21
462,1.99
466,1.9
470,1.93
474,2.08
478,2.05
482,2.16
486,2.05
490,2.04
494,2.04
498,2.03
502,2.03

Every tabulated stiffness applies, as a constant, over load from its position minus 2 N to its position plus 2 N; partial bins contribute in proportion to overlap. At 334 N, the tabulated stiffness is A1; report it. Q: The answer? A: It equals 2.97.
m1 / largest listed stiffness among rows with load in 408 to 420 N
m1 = 2.28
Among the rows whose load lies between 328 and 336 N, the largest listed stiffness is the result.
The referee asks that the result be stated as 2.97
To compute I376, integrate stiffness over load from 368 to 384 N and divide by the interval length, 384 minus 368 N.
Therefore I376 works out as 2.36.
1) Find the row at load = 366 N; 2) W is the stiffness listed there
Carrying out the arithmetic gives 1.51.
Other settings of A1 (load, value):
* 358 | 1.44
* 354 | 1.87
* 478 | 2.05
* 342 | 2.74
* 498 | 2.03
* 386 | 2.61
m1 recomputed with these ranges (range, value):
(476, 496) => 2.16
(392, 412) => 2.49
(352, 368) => 1.87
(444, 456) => 2.12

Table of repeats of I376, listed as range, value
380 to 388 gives 2.62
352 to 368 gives 1.5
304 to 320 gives 2.45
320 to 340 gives 2.84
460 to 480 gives 1.99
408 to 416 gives 2.23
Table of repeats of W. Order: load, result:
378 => 2.67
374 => 2.25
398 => 2.49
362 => 1.2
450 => 2.04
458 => 2.21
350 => 2.35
